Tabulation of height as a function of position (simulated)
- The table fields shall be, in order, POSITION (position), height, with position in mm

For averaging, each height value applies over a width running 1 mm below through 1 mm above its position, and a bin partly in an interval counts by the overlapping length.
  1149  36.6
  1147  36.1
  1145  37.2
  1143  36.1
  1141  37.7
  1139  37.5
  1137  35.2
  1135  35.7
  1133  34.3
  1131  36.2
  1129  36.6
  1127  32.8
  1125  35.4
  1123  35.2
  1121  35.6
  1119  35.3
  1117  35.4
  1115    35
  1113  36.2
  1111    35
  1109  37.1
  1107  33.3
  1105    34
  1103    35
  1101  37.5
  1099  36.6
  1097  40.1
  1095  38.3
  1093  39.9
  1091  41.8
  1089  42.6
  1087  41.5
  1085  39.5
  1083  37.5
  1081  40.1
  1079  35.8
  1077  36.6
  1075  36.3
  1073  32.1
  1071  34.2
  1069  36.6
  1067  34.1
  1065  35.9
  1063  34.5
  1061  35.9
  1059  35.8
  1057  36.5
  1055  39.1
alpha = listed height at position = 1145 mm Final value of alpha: 37.2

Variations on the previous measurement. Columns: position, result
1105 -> 34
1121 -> 35.6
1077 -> 36.6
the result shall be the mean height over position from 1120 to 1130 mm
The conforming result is 35.1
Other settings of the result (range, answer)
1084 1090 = 41.2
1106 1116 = 35.3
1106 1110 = 35.2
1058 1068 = 35.2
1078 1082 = 38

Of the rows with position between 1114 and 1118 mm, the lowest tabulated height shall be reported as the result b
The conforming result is 35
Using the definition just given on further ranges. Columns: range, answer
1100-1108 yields 33.3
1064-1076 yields 32.1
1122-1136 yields 32.8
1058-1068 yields 34.1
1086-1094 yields 39.9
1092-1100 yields 36.6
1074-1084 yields 35.8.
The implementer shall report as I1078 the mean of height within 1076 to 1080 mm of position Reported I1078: 36.2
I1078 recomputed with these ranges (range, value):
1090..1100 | 39.3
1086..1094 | 41.4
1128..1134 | 35.7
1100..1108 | 35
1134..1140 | 36.1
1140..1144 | 36.9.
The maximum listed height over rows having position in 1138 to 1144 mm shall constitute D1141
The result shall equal 37.7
